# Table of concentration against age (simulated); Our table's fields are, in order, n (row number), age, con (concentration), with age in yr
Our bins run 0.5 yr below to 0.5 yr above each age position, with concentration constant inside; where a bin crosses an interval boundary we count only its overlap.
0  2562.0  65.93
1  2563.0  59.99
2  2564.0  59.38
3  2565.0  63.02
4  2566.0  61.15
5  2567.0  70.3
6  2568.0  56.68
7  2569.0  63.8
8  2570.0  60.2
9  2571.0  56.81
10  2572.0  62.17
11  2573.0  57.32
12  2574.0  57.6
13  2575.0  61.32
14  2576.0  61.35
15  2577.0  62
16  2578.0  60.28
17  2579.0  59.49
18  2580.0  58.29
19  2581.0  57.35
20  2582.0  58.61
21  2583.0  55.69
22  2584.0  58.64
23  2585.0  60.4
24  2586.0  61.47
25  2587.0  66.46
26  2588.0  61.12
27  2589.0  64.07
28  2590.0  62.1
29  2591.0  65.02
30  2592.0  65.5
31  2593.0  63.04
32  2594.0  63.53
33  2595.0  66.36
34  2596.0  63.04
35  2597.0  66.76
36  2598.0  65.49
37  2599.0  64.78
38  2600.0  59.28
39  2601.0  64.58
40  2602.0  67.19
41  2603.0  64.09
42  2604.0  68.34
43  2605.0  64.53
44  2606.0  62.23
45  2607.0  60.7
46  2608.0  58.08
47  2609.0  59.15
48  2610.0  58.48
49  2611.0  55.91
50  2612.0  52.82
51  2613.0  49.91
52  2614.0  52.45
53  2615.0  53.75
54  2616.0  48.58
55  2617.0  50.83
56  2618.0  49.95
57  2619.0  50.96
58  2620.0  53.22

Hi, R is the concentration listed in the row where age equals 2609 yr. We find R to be 59.15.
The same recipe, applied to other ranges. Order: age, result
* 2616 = 48.58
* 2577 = 62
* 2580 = 58.29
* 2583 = 55.69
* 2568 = 56.68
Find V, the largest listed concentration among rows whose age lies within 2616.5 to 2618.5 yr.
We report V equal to 50.83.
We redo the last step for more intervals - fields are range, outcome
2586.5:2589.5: 66.46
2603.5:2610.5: 68.34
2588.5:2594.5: 65.5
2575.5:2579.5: 62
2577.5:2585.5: 60.4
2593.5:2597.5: 66.76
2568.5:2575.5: 63.8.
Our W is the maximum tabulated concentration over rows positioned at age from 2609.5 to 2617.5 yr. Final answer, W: 58.48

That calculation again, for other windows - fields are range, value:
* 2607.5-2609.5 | 59.15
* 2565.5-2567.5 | 70.3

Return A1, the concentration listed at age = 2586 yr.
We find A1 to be 61.47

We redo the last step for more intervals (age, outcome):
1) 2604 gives 68.34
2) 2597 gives 66.76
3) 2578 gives 60.28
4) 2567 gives 70.3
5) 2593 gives 63.04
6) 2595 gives 66.36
